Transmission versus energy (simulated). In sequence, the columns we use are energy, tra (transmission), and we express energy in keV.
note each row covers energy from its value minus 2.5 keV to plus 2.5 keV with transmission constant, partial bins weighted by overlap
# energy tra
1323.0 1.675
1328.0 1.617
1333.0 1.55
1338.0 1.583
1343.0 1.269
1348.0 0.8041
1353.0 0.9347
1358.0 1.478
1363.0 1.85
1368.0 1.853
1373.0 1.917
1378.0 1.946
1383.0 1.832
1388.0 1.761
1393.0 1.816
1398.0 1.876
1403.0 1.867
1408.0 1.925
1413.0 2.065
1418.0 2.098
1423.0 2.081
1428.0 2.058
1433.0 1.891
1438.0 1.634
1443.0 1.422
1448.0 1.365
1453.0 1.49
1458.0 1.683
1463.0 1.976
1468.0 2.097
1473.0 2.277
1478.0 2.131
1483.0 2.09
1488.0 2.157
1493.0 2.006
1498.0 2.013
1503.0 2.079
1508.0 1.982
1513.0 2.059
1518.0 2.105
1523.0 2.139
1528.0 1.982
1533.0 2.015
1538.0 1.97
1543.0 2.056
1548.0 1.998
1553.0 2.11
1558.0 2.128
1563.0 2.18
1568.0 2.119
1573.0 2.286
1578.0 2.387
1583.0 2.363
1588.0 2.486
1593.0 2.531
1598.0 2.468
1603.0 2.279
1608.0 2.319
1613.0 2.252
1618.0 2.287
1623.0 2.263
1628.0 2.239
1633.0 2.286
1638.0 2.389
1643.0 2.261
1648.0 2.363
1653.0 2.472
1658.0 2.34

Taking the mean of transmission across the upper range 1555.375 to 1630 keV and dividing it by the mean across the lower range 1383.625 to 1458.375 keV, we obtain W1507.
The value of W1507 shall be 1.28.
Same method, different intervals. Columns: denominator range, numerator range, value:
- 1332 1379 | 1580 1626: 1.57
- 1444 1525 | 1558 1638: 1.18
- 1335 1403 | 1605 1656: 1.43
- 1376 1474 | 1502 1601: 1.17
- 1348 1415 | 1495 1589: 1.22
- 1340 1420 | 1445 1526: 1.16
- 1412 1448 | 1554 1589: 1.22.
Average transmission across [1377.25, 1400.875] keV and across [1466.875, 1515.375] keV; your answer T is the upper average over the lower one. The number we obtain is 1.1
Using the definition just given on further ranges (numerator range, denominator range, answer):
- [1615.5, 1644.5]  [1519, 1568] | 1.11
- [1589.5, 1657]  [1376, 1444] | 1.24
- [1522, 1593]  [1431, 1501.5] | 1.16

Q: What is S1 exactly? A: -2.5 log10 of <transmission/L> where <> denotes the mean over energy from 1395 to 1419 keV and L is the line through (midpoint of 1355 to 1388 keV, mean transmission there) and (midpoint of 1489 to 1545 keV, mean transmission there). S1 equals -0.057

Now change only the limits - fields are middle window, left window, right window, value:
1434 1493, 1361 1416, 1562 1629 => 0.11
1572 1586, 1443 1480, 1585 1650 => -0.07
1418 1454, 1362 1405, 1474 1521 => 0.13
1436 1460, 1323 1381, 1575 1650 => 0.21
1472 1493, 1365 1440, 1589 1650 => -0.04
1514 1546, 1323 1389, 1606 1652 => -0.01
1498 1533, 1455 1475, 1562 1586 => 0.04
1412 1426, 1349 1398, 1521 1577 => -0.16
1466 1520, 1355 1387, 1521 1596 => -0.02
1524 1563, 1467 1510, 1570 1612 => 0.10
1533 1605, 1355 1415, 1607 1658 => -0.02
